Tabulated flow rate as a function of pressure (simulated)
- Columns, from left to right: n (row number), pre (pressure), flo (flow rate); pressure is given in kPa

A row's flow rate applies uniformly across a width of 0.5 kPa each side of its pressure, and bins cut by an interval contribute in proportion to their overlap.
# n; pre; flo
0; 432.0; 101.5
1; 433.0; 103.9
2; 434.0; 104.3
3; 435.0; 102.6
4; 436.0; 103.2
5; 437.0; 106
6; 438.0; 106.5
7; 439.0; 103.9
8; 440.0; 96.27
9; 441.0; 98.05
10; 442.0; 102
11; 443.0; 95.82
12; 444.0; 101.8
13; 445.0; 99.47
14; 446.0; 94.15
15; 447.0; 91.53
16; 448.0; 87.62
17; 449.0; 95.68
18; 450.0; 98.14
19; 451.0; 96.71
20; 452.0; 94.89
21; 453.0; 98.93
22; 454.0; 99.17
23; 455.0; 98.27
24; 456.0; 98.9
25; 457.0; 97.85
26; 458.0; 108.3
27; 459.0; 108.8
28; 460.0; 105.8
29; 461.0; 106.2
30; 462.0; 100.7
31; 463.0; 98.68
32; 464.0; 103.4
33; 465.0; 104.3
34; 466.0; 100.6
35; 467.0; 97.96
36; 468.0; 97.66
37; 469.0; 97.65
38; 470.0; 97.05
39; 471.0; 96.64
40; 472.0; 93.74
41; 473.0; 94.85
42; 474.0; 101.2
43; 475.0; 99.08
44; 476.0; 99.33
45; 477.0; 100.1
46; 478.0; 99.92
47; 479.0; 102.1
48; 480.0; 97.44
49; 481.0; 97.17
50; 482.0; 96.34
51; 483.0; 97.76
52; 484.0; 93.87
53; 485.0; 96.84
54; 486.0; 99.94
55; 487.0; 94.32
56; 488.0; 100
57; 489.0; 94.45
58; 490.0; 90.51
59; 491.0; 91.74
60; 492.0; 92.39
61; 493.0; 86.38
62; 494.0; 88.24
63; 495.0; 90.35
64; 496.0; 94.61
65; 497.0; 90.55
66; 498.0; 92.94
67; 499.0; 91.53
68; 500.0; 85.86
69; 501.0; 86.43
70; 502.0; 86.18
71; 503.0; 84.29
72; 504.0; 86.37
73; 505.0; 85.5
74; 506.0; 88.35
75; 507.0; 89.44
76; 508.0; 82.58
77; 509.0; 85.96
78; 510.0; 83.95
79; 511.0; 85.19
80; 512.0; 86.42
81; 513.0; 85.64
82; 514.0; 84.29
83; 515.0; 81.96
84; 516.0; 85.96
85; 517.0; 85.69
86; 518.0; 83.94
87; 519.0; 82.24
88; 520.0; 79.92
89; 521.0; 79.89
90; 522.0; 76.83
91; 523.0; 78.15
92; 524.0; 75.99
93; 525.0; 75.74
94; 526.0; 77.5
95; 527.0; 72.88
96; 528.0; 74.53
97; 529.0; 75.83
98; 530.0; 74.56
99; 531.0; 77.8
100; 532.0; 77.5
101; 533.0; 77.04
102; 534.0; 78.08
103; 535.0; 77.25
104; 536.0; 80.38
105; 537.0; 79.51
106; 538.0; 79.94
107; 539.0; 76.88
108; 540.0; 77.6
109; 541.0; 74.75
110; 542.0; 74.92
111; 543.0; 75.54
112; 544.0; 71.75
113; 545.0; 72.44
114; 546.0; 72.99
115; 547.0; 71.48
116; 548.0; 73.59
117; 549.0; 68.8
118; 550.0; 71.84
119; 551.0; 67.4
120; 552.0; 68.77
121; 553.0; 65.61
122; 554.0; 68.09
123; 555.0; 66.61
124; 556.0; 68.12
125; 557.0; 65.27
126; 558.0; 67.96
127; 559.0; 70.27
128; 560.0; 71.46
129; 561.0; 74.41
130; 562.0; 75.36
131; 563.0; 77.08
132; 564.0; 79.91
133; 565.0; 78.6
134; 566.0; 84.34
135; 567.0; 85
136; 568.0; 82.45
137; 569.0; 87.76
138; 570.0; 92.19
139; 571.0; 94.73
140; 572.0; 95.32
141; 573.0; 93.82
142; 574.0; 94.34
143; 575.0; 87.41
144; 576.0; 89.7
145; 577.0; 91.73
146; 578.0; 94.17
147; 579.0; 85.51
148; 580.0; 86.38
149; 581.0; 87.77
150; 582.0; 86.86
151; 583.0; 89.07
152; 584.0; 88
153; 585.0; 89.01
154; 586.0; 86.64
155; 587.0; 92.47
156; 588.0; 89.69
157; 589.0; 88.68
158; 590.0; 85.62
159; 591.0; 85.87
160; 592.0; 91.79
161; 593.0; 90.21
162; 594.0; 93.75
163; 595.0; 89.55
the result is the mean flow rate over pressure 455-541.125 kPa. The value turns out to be 89.6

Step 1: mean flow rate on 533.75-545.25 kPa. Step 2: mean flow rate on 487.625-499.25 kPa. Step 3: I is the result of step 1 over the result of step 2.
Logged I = 0.83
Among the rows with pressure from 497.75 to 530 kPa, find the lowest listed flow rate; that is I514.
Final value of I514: 72.88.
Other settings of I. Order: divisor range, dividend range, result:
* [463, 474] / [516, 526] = 0.81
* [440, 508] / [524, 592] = 0.83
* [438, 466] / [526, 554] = 0.75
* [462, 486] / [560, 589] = 0.88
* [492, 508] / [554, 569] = 0.85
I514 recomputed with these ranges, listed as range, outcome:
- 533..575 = 65.27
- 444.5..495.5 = 86.38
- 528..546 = 71.75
